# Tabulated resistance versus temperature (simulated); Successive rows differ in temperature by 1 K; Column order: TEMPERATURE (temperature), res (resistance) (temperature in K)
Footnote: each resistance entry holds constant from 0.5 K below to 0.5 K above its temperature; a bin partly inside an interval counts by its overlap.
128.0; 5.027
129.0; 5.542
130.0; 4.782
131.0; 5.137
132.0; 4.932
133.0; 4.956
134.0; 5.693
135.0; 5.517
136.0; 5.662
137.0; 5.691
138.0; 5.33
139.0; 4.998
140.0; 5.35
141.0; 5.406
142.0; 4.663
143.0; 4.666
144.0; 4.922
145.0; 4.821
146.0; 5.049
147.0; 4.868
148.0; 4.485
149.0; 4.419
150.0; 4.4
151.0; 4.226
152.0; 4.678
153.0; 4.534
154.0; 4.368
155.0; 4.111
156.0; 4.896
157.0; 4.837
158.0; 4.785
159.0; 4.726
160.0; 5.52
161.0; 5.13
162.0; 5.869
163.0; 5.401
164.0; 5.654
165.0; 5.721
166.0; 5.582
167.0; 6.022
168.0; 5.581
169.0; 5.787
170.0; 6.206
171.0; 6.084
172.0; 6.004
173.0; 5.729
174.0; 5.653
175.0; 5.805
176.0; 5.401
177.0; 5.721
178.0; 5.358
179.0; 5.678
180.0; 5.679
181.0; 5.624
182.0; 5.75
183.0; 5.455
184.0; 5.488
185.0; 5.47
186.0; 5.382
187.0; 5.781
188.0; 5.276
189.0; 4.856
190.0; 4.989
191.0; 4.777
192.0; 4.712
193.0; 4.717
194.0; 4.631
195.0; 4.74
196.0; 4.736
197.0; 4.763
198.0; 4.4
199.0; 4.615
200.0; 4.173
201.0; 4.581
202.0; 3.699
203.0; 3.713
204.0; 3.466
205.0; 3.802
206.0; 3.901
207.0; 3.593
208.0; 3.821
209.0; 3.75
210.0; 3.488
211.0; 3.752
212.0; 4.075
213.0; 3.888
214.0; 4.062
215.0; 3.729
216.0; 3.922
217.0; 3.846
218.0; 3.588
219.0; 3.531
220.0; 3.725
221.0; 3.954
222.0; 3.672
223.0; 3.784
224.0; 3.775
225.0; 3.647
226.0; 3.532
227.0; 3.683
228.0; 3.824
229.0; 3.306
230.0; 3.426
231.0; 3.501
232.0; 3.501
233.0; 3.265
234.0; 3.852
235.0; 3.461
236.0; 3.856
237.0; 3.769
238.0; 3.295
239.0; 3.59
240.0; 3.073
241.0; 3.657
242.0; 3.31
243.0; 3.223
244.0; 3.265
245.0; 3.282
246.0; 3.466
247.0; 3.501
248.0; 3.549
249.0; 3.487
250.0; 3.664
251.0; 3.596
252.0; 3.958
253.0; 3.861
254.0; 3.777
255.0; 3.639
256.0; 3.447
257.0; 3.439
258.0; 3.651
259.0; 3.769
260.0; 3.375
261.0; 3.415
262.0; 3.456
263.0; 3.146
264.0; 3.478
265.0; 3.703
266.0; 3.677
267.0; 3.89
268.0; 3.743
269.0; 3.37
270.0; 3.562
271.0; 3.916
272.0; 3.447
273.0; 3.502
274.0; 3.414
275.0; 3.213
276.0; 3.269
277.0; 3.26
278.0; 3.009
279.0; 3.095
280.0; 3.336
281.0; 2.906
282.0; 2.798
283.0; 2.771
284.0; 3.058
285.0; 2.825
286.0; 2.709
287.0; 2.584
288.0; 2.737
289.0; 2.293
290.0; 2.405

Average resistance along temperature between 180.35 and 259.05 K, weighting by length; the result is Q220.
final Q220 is 4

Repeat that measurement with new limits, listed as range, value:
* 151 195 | 5.32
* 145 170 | 5.05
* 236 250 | 3.44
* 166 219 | 4.8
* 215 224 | 3.75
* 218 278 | 3.54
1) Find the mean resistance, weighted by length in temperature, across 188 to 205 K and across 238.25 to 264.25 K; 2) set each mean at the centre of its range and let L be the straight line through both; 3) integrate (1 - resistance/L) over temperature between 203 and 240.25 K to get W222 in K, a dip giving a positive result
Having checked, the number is 3.3 K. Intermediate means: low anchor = 4.48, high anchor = 3.5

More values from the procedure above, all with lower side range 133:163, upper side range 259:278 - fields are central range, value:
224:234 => 1.1 K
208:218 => 0.8 K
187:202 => -1.1 K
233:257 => 1.5 K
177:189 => -2.6 K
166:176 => -2.5 K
